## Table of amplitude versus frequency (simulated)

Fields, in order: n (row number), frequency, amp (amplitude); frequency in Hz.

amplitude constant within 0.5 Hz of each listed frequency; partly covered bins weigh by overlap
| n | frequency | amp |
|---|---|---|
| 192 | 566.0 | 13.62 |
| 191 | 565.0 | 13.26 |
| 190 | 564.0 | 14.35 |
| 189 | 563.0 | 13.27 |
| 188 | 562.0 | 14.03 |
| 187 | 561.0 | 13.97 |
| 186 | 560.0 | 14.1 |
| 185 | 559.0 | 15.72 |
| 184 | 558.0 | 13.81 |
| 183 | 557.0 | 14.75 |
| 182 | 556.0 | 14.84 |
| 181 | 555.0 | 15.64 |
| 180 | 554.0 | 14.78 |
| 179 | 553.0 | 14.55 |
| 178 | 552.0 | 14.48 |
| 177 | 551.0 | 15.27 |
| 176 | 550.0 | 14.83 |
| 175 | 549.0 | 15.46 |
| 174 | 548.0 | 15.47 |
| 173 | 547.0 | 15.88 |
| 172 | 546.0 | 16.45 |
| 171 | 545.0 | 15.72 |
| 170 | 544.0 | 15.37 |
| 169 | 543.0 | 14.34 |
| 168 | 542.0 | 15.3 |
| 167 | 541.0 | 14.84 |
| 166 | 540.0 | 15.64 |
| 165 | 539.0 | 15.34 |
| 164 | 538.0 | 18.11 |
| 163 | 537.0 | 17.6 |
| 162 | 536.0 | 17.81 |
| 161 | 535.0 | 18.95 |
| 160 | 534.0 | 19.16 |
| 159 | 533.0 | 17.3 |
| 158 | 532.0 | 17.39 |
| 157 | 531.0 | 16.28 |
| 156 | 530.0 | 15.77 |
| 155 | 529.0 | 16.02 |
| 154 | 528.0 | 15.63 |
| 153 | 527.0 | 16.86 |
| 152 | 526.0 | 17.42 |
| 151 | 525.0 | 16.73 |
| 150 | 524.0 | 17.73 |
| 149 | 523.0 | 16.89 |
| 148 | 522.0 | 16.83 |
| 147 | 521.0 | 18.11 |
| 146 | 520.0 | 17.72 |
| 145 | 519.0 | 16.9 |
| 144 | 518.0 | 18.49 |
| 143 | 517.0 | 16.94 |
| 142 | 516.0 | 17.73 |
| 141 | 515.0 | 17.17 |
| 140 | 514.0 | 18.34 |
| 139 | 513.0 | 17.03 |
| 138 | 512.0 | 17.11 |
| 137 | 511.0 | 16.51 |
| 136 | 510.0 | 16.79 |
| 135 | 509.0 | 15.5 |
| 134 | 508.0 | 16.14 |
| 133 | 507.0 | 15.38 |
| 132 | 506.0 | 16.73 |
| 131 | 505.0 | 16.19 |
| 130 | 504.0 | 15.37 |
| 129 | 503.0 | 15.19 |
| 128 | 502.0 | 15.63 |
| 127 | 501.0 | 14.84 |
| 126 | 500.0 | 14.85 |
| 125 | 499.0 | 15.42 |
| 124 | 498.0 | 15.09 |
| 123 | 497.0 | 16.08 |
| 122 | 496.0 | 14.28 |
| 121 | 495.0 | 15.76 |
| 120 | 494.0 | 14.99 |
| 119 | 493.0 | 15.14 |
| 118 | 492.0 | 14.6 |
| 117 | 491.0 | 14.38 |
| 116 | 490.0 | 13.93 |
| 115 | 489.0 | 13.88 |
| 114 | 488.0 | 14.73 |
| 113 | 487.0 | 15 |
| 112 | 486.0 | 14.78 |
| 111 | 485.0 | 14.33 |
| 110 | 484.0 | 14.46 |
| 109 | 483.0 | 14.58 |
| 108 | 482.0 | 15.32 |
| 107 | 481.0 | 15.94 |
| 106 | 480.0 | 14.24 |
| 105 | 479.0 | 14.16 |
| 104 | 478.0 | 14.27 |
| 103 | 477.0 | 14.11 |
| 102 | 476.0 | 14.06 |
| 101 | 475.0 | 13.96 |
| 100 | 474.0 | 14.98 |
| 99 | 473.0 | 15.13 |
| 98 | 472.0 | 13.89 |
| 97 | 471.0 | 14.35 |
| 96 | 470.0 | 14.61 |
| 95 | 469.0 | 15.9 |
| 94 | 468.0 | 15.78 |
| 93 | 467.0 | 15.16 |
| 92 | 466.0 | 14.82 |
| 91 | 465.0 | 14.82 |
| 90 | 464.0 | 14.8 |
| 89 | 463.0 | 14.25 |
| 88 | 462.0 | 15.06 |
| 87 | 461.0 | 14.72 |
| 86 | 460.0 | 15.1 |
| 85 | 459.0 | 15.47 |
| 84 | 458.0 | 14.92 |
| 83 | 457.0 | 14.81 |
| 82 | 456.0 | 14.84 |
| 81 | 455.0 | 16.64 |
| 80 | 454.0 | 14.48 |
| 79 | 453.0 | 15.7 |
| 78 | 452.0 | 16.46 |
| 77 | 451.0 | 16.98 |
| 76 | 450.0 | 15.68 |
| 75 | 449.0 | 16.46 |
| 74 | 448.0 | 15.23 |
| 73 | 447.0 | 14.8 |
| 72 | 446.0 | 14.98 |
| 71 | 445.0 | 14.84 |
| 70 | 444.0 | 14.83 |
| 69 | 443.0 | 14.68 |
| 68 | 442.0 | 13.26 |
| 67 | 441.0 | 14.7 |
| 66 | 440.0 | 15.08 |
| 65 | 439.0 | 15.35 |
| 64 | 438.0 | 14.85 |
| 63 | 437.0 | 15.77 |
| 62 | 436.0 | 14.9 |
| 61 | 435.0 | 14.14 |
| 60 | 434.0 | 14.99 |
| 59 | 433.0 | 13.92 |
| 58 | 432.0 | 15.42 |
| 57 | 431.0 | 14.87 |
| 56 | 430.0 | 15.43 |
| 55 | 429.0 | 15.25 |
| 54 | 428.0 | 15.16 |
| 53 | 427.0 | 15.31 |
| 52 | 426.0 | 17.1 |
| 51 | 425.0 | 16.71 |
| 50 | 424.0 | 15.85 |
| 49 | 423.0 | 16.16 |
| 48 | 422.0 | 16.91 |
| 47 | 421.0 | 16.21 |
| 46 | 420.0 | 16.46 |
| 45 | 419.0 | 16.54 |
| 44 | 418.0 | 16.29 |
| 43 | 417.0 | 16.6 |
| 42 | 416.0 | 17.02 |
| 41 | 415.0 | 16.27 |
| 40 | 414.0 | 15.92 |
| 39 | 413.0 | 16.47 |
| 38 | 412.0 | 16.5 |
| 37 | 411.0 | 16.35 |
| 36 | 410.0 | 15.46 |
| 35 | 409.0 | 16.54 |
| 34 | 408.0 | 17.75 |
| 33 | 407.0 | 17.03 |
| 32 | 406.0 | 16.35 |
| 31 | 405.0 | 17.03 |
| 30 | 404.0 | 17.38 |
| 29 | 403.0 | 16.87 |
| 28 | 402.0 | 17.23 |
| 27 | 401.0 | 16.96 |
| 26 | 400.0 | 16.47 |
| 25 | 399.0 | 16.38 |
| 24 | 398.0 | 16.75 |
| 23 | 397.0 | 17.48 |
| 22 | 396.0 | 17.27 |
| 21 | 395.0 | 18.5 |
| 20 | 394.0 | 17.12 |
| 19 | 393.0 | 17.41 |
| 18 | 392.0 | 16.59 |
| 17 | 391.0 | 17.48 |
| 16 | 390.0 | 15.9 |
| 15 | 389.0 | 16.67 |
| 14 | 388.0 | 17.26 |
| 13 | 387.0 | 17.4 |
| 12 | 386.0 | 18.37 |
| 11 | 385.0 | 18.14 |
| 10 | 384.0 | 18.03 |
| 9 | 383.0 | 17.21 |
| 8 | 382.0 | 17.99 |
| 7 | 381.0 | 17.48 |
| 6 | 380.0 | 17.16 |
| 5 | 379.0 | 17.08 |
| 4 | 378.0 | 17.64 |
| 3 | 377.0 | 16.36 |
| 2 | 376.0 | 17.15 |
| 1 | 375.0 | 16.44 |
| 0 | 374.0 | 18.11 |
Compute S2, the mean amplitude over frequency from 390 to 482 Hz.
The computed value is 15.7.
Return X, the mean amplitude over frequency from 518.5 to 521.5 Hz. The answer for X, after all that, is 17.6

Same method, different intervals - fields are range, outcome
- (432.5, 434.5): 14.5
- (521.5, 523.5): 16.9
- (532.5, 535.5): 18.5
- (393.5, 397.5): 17.6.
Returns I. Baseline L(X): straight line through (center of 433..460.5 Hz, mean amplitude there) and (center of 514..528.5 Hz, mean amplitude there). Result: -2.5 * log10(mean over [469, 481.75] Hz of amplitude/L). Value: 0.10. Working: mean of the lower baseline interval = 15.2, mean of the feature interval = 14.5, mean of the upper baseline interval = 17.3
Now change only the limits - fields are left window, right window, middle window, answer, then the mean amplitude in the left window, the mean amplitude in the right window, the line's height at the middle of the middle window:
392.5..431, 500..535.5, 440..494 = 0.12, 16.6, 16.8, 16.7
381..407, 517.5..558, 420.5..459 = 0.10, 17.2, 16.3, 16.9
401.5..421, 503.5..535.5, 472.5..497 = 0.15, 16.6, 17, 16.9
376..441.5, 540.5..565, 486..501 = 0.05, 16.5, 14.9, 15.5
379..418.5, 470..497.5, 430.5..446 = 0.08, 17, 14.6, 15.9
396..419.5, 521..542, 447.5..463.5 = 0.09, 16.7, 16.9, 16.8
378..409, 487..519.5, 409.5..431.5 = 0.05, 17.2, 15.8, 16.9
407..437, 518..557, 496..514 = 0.02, 16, 16.3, 16.2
